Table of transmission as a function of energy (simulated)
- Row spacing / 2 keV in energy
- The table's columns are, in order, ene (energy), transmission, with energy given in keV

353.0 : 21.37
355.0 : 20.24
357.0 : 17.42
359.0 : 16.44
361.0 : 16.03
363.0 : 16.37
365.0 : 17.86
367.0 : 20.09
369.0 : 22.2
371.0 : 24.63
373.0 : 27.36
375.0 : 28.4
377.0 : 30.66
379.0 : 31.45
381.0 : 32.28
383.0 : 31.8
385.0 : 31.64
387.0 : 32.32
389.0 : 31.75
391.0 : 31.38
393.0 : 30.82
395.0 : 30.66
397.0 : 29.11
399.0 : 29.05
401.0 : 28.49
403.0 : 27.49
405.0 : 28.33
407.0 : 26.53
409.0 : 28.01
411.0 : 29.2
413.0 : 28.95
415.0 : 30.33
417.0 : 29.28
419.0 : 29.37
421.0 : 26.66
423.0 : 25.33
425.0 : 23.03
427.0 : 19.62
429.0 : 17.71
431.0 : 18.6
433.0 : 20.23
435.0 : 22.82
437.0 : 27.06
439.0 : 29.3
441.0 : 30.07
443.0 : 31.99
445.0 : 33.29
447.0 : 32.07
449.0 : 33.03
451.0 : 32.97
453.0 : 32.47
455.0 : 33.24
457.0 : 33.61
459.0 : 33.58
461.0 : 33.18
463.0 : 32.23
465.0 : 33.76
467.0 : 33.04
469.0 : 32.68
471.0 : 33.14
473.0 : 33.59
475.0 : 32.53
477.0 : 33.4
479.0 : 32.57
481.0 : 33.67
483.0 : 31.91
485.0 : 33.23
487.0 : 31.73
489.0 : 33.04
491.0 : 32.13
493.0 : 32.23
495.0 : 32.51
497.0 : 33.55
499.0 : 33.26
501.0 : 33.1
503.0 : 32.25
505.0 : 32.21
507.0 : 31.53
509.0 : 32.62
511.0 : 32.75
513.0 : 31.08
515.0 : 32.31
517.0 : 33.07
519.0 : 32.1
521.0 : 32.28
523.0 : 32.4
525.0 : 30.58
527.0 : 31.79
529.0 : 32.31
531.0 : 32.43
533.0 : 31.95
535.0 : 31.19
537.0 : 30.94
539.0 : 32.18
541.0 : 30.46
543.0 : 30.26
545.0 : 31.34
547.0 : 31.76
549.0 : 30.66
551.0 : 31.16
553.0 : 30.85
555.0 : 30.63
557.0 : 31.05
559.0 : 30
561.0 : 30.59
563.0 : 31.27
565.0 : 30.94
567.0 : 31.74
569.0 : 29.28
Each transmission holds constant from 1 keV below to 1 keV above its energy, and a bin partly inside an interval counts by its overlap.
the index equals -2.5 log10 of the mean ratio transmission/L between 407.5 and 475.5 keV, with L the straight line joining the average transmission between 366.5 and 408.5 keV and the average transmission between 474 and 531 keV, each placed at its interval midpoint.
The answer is 0.05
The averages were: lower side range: 29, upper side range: 32.4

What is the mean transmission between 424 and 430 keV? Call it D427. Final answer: 20.1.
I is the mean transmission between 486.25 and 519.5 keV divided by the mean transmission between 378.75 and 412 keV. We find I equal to 1.08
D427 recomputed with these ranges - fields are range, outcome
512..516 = 31.7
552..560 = 30.6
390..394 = 31.1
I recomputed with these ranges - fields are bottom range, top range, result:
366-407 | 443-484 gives 1.14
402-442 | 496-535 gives 1.25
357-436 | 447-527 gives 1.25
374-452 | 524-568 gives 1.09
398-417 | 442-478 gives 1.16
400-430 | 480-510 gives 1.23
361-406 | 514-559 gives 1.14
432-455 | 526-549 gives 1.06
